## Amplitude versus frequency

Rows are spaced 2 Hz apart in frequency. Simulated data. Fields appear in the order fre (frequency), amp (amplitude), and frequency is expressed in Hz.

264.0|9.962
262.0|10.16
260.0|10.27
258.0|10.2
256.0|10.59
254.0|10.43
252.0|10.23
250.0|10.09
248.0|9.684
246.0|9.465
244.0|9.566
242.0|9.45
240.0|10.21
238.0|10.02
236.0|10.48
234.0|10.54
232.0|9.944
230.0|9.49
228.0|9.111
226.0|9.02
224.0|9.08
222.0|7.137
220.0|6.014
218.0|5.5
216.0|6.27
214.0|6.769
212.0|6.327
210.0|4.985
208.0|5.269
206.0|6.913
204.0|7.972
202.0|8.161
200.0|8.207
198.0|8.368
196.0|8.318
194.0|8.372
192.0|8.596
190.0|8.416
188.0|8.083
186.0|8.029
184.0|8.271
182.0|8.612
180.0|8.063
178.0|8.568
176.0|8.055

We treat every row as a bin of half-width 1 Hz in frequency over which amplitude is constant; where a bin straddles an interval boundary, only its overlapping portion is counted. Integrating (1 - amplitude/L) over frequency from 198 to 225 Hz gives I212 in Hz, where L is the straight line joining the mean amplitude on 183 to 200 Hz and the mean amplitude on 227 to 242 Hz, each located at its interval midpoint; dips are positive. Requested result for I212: 6.5 Hz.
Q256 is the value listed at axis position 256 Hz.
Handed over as 10.59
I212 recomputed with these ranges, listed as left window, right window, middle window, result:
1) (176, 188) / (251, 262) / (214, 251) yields 3.1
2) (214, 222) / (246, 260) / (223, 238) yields -4.1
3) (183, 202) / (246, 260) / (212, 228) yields 3.4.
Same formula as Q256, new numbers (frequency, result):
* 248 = 9.684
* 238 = 10.02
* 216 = 6.27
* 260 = 10.27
